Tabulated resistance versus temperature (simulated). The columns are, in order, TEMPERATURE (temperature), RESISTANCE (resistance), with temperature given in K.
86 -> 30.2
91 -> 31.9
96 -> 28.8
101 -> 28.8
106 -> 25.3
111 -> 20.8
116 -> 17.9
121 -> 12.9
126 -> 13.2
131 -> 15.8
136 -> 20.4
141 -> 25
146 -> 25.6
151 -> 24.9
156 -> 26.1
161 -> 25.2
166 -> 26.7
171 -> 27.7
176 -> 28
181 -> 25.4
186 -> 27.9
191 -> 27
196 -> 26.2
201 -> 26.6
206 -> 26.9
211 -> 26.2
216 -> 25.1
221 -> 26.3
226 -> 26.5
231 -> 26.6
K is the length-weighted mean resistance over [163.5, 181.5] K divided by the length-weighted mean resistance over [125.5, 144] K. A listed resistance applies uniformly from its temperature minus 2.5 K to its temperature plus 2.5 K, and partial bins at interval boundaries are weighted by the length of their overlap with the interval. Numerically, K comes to 1.40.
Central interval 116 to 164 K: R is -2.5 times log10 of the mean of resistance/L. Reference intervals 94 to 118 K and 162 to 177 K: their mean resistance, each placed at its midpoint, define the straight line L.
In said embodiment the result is 0.24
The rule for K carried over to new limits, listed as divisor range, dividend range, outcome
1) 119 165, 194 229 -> 1.23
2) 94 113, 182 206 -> 1.03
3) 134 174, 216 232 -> 1.04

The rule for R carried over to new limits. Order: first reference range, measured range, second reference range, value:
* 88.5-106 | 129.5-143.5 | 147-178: 0.31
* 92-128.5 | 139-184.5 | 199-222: -0.09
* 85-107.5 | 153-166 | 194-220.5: 0.07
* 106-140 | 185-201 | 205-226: -0.12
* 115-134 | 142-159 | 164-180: -0.18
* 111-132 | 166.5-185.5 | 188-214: -0.17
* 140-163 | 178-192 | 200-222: -0.04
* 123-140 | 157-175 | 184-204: -0.18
